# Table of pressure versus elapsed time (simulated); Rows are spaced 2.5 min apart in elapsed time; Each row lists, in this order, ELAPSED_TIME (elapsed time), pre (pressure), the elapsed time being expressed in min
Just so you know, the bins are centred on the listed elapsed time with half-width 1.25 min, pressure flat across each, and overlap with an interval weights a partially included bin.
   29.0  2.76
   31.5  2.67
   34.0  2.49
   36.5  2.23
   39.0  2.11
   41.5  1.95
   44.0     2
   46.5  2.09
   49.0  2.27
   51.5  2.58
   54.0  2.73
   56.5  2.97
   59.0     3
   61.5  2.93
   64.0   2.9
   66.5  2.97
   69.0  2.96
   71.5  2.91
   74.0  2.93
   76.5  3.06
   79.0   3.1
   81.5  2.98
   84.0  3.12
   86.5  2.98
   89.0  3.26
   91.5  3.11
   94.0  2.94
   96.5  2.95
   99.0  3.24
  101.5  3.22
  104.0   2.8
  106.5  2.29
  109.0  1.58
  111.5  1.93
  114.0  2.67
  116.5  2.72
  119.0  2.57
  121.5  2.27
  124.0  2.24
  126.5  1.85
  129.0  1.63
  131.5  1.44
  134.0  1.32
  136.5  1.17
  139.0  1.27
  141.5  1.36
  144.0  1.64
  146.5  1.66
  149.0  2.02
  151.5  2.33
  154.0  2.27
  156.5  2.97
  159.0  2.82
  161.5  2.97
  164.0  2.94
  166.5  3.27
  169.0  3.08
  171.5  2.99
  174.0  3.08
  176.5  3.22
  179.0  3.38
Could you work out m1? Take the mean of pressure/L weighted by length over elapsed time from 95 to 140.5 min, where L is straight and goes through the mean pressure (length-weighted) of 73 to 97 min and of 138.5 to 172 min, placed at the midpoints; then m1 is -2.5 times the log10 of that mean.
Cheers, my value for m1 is 0.26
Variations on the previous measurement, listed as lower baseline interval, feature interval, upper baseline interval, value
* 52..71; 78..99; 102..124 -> -0.17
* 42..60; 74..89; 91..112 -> -0.17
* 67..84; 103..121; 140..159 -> 0.08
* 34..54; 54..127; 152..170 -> -0.13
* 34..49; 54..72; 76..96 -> -0.14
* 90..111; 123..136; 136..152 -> 0.21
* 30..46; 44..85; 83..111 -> -0.12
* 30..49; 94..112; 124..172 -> -0.20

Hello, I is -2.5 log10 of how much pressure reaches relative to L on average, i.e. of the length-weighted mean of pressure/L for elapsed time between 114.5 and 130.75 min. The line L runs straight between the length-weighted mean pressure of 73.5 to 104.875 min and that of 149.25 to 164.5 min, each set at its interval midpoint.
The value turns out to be 0.28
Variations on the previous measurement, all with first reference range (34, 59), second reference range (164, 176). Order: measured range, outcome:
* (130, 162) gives 0.48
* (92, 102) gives -0.16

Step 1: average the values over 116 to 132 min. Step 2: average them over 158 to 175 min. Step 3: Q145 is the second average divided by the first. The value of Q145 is 1.4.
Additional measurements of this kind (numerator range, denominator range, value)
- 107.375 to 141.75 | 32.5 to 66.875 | 0.75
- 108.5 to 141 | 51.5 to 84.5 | 0.64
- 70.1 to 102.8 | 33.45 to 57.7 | 1.31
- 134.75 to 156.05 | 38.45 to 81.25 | 0.65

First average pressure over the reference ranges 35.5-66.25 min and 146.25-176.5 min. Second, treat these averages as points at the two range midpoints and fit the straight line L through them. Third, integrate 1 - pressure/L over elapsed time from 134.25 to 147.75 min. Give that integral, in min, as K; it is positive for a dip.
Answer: 6.5 min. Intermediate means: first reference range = 2.5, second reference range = 2.76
